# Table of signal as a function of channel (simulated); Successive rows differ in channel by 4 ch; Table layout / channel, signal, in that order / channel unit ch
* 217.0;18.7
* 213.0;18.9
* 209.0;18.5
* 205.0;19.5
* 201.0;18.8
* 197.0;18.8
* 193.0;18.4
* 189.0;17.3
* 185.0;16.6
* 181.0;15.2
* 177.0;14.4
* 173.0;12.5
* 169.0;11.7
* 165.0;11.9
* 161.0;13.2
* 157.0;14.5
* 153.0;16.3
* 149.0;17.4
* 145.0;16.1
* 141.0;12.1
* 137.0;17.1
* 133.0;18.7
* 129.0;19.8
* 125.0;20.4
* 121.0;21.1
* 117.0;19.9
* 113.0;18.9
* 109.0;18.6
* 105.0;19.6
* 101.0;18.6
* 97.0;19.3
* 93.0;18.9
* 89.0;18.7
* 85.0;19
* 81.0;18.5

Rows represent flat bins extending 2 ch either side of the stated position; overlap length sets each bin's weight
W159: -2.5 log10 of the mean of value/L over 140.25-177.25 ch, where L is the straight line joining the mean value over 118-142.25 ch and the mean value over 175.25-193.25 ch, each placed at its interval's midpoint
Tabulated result 0.23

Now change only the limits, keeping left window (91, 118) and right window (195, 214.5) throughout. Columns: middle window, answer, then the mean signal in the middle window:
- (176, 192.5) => 0.17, 16.2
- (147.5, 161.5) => 0.22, 15.5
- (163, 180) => 0.43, 12.8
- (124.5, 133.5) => -0.03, 19.7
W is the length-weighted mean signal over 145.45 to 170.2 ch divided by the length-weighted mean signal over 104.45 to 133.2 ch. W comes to 0.73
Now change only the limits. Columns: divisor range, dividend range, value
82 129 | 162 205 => 0.81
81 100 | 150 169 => 0.74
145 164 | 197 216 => 1.24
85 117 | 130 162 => 0.84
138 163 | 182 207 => 1.21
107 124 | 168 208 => 0.84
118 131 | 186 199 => 0.88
